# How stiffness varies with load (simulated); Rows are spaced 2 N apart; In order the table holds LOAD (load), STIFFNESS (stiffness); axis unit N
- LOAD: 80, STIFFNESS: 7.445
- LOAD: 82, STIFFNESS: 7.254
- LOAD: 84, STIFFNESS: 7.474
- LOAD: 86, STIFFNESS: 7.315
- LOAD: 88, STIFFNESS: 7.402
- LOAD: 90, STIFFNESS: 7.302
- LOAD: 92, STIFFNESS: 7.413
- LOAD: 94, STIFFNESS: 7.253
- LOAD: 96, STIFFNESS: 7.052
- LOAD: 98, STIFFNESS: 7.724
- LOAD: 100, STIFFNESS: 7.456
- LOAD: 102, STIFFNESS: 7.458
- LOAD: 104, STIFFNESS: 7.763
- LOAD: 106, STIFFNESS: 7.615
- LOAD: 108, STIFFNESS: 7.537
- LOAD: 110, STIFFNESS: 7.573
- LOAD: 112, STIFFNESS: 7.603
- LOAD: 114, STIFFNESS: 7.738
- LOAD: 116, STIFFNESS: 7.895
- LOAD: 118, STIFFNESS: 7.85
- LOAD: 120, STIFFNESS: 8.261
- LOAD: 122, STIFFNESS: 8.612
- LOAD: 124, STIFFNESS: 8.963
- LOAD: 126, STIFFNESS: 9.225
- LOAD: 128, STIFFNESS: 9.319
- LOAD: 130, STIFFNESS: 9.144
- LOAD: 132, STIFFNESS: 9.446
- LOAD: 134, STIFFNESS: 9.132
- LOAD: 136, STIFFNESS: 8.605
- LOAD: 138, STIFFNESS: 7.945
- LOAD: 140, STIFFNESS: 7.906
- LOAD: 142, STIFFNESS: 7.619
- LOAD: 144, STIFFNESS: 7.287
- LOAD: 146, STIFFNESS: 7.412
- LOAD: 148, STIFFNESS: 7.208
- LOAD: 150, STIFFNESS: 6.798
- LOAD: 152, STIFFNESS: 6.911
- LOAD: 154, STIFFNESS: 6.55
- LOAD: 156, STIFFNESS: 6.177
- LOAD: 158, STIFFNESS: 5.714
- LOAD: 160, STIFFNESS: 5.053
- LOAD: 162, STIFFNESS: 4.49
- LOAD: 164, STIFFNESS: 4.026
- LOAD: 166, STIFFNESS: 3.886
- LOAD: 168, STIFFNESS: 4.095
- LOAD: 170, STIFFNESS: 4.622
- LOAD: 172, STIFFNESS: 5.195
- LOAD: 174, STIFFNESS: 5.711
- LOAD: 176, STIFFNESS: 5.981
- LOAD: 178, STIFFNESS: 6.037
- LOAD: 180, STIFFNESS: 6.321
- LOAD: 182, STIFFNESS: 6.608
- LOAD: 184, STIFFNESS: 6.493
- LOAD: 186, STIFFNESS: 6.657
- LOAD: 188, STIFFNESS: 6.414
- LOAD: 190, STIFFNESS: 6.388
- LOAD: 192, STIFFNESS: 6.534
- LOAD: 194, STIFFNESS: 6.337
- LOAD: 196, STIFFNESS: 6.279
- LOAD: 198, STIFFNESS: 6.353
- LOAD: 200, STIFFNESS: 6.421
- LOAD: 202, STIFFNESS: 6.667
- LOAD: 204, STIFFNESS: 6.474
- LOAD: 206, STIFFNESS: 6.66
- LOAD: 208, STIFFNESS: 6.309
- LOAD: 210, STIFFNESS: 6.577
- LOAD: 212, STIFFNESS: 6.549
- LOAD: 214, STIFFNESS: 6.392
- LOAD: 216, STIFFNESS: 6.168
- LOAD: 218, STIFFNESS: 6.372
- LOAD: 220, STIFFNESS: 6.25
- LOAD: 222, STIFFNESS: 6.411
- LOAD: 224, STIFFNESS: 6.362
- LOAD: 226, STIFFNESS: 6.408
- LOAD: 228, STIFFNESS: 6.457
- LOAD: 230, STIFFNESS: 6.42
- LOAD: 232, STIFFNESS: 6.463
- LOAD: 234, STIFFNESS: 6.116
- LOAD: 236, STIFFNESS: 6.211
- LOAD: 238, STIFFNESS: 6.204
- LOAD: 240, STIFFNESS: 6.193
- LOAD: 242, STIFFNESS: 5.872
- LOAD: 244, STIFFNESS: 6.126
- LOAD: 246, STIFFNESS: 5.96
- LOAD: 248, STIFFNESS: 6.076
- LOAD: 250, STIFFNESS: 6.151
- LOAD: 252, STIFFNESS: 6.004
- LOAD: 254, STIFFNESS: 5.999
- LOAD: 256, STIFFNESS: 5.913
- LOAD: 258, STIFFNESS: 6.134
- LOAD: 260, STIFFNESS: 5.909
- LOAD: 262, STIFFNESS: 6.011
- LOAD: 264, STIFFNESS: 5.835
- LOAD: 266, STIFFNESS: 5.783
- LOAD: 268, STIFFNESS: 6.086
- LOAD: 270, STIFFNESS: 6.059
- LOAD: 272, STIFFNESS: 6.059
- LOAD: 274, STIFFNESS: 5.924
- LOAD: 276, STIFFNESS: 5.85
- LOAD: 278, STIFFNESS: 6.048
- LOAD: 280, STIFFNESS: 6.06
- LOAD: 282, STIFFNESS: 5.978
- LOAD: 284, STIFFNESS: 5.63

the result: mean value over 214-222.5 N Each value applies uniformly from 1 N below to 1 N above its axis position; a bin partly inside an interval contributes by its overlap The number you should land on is 6.3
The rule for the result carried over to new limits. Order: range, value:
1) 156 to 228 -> 5.99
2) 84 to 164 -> 7.54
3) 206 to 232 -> 6.4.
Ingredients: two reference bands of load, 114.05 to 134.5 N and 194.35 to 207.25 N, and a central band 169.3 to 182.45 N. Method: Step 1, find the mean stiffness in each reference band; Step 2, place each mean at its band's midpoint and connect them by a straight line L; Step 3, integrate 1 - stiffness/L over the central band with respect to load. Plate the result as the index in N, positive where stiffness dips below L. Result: 2.6 N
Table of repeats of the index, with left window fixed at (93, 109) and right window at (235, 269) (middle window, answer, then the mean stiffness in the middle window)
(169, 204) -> 2.4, 6.19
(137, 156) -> -0.5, 7.23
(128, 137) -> -2.4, 9.11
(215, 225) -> 0.0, 6.31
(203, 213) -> -0.1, 6.51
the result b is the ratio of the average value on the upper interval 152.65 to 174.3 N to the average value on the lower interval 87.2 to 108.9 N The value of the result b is 0.7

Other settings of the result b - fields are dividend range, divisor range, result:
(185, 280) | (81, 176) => 0.87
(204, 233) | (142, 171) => 1.11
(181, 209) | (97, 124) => 0.83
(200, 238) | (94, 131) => 0.80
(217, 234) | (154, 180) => 1.23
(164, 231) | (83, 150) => 0.77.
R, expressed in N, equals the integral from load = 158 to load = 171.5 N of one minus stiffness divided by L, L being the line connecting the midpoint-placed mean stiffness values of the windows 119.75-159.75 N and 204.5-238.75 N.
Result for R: 5.3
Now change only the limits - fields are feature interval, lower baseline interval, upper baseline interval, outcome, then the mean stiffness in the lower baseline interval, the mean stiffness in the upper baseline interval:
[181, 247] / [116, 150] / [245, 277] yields 4.5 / 8.31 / 5.98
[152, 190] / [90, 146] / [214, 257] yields 8.3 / 8.03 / 6.2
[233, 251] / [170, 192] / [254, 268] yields -0.3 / 6.13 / 5.95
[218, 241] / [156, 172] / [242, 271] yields -2.9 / 4.7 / 6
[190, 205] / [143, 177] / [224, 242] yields -1.1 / 5.71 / 6.29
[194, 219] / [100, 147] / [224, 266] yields 1.2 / 8.15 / 6.12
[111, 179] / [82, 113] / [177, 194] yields -0.7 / 7.46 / 6.43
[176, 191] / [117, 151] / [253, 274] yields 2.0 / 8.28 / 5.98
